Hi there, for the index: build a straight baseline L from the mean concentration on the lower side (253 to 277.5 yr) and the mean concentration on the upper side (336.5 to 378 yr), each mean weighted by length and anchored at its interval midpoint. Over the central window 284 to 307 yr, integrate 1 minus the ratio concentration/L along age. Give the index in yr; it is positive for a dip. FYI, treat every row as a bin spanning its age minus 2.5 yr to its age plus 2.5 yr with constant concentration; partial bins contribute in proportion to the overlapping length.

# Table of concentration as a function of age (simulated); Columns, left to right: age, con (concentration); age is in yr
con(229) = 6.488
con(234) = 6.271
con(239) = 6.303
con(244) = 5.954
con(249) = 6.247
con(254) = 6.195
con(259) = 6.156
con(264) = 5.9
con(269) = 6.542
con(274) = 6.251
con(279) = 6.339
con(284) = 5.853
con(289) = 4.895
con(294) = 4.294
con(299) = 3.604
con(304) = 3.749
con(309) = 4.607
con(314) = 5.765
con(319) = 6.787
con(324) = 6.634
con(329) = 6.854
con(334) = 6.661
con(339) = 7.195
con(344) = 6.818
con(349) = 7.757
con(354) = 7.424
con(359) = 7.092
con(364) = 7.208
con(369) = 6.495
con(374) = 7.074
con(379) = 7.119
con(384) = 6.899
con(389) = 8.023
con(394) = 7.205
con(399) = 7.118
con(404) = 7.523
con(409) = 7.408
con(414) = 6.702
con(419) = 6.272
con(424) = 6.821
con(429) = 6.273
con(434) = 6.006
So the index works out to 7.7 yr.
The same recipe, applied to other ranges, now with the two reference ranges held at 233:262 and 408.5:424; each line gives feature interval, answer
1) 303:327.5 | 2.8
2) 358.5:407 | -4.2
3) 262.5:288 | 0.6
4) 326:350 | -2.0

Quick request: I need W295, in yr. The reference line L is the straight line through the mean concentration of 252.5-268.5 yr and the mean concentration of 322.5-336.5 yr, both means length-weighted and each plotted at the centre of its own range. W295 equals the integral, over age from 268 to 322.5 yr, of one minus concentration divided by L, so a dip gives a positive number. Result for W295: 9.3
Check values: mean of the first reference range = 6.13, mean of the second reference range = 6.72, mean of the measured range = 5.33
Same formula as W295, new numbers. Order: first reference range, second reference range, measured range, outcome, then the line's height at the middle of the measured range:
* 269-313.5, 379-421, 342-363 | -3.48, 6.25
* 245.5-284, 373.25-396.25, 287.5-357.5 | 8.18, 6.72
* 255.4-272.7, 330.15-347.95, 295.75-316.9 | 6.91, 6.63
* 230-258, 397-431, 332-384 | -3.30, 6.66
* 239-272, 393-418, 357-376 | -0.21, 6.89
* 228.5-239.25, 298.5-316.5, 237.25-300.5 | -3.14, 5.48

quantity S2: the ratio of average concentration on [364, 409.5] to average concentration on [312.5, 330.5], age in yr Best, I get 1.1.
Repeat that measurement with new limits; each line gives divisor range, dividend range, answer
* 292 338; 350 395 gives 1.30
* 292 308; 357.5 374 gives 1.76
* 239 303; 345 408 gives 1.28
